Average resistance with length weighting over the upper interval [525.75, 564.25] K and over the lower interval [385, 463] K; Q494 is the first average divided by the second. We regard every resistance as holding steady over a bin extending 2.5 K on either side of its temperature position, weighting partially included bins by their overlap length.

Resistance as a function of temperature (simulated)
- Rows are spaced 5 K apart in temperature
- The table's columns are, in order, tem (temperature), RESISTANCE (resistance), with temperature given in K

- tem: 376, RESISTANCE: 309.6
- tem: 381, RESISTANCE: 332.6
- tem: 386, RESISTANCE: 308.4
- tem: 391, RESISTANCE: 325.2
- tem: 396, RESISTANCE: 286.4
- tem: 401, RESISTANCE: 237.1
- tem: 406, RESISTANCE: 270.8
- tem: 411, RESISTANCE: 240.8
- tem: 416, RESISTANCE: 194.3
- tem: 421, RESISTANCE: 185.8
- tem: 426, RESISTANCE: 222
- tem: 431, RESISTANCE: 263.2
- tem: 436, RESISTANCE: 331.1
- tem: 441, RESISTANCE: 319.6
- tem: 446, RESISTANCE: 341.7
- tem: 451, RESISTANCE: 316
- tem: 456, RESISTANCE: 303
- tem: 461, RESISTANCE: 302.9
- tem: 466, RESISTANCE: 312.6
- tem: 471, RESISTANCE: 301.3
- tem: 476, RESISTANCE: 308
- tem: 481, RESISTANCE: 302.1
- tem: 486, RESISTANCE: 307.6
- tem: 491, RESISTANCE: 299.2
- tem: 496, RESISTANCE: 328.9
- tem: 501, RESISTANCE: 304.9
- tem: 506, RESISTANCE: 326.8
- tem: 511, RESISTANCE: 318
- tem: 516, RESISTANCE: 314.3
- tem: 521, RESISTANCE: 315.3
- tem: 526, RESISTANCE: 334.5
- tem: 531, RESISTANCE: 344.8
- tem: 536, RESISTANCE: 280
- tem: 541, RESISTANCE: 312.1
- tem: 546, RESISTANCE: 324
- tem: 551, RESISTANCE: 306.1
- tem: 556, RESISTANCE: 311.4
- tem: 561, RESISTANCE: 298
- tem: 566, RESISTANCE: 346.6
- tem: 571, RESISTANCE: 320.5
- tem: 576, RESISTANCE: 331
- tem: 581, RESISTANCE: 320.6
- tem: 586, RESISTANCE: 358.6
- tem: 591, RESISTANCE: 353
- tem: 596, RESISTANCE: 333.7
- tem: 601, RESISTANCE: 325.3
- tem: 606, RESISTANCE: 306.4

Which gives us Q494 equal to 1.13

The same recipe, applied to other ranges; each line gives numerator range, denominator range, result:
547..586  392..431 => 1.35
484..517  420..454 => 1.09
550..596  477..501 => 1.06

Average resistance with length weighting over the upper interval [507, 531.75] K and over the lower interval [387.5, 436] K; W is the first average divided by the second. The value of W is 1.28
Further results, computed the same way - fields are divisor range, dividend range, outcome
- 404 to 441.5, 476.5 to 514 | 1.25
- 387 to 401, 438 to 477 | 1.07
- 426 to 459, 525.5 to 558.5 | 1.03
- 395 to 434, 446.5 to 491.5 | 1.30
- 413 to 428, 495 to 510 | 1.59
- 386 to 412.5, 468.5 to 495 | 1.10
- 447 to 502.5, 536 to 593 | 1.05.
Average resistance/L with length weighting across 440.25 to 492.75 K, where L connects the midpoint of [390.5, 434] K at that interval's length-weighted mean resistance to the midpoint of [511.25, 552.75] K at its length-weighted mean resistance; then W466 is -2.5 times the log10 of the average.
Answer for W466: -0.12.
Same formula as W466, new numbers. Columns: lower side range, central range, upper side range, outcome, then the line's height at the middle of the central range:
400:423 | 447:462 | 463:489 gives -0.12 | 279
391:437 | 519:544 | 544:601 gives -0.04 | 307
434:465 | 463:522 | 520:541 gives 0.02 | 318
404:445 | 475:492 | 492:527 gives -0.02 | 300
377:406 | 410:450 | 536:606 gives 0.14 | 302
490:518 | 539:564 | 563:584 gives 0.05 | 325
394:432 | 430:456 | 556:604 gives -0.24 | 253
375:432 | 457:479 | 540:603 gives -0.07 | 288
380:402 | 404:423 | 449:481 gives 0.33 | 302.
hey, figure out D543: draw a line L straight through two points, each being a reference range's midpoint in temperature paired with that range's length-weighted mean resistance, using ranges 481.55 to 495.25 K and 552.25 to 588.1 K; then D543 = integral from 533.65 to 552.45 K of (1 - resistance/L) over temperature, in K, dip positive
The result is 0.8 K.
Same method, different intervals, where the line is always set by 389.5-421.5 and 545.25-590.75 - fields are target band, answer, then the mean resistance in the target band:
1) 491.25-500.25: -0.8 K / 317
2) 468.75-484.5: -1.2 K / 304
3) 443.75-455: -2.3 K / 325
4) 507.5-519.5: -0.7 K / 317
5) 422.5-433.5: 1.0 K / 237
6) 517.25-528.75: -0.7 K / 324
